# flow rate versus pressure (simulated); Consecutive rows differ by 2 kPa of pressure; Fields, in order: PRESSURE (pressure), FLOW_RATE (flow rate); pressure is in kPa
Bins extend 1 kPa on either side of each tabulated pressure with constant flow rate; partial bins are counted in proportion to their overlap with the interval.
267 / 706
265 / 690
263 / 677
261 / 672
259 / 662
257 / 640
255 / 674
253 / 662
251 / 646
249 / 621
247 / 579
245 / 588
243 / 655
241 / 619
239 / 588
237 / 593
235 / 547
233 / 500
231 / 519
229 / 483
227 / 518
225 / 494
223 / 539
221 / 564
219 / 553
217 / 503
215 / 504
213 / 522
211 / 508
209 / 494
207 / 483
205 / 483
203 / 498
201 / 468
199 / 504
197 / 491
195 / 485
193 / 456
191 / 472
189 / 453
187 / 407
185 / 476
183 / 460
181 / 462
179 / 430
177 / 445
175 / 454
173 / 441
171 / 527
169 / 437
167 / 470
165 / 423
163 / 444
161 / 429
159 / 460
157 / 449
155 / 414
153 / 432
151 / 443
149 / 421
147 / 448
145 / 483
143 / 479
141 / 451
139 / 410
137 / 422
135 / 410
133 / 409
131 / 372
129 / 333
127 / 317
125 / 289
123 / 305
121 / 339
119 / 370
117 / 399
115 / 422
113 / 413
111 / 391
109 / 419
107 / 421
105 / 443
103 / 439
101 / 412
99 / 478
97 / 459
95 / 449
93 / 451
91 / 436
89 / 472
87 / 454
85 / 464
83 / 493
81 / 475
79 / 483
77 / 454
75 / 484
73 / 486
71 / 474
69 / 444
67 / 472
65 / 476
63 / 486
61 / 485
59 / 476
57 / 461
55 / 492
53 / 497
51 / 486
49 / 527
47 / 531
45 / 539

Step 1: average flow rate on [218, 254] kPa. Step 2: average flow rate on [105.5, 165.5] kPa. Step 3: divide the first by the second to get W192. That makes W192 1.4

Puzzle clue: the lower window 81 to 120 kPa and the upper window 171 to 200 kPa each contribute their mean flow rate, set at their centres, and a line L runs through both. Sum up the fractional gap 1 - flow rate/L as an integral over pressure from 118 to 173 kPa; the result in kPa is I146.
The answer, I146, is 4.4 kPa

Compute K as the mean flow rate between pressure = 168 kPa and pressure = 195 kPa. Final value 456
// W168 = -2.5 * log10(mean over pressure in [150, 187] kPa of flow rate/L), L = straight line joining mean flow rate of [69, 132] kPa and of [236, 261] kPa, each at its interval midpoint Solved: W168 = 0.15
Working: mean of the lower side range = 423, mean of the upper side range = 629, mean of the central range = 449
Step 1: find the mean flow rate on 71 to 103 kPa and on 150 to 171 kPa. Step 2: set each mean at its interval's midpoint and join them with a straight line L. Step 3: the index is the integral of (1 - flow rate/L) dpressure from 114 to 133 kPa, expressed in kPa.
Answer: 4.2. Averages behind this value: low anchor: 463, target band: 353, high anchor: 444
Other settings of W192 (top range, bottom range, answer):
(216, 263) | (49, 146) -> 1.34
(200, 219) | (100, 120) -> 1.21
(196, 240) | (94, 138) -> 1.30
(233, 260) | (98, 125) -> 1.54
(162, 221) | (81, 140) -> 1.16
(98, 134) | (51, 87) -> 0.81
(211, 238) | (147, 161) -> 1.20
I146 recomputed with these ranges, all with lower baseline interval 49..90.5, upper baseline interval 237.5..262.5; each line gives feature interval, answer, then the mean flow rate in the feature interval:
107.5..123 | 3.8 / 388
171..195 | 5.0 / 455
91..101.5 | 1.0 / 450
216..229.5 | 1.9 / 523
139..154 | 2.6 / 448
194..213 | 3.2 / 492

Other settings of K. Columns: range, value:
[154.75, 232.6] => 478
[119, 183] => 421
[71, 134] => 421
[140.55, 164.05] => 446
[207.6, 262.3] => 572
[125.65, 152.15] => 414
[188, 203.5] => 478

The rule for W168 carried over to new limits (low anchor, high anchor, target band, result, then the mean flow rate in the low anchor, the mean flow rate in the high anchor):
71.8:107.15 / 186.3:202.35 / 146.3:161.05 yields 0.07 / 459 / 469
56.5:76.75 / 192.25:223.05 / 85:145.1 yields 0.18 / 474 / 503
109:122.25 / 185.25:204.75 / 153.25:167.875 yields -0.01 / 390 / 471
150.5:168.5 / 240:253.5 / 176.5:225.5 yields 0.09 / 440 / 623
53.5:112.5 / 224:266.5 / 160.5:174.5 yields 0.18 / 460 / 603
